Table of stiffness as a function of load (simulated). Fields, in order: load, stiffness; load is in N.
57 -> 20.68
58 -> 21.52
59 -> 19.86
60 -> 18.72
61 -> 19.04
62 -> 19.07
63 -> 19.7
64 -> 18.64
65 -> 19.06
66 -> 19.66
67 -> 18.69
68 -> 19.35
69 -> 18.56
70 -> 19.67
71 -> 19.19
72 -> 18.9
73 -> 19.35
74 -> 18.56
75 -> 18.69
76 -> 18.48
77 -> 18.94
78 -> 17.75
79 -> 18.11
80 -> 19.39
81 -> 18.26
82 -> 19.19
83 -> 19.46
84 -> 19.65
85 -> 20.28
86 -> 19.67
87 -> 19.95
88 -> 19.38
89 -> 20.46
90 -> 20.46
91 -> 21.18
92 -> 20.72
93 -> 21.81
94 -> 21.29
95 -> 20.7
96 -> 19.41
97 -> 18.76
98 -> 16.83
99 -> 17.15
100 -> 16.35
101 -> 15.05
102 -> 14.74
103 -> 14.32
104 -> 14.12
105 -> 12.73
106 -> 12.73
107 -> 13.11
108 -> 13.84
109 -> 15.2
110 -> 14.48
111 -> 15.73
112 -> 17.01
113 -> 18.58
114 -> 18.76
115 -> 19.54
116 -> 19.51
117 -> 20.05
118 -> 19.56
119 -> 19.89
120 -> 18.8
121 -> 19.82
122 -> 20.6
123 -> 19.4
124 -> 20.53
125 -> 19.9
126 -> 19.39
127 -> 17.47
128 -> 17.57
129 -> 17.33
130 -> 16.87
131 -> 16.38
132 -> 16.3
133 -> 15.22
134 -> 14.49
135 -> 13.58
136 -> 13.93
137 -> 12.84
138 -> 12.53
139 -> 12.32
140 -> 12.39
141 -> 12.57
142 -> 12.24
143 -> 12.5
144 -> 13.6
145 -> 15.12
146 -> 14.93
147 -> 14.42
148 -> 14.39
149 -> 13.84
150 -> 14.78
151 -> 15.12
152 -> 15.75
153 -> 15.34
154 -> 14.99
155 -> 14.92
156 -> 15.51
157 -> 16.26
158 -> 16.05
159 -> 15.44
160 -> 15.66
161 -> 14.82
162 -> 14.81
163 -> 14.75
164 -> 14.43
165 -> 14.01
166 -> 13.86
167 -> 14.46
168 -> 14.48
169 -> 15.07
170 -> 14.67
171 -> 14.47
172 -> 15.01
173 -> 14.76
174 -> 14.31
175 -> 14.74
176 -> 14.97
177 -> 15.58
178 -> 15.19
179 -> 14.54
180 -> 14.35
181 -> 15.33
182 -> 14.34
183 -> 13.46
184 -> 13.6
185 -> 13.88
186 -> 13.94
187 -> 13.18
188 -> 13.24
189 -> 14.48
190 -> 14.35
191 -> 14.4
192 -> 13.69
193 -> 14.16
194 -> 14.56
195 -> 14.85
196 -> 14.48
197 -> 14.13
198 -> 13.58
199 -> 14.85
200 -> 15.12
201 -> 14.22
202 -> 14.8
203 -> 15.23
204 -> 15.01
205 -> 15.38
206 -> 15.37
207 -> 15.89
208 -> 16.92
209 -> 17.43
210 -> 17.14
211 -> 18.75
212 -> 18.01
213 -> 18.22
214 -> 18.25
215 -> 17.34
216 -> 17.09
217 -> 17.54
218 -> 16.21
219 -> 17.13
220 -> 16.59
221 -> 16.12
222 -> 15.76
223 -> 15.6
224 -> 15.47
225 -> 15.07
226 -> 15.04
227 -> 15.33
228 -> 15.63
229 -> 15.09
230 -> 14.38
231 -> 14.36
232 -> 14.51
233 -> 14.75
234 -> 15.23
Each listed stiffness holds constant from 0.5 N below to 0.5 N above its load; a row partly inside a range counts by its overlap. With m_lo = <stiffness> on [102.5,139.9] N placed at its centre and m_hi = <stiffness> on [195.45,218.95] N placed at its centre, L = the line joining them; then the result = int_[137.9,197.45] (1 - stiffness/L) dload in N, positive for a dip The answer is 7.0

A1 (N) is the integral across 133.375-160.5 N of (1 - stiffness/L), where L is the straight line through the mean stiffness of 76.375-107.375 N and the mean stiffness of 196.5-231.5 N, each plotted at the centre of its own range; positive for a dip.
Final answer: 4.53 N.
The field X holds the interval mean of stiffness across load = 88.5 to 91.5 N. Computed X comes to 20.7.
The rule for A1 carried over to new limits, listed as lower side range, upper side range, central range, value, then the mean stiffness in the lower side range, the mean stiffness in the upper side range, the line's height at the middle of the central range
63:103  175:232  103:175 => 6.95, 19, 15.3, 17.3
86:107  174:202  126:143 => 1.77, 17.8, 14.3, 16.4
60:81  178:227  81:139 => 0.95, 18.9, 15.4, 17.9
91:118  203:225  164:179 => 1.93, 17.1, 16.7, 16.8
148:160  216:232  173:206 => 2.18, 15.3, 15.7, 15.5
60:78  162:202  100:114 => 2.00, 19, 14.4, 17.4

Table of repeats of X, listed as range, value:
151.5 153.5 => 15.5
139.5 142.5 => 12.4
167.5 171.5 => 14.7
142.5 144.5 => 13.1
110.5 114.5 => 17.5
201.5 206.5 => 15.2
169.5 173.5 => 14.7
